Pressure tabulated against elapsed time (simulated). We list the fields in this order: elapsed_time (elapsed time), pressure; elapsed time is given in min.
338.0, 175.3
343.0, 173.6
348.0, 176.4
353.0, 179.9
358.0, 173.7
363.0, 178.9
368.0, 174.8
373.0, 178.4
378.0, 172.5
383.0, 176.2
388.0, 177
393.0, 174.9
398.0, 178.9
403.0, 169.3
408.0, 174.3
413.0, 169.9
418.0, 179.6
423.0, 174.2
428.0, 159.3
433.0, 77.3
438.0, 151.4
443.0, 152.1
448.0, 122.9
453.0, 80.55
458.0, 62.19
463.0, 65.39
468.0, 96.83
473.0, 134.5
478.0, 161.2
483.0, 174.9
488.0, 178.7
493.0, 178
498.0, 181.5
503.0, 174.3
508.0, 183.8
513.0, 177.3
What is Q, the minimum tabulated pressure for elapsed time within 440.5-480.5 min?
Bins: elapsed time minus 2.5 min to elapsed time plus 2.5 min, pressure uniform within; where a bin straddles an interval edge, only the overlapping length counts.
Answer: 62.19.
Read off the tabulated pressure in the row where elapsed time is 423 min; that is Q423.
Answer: 174.2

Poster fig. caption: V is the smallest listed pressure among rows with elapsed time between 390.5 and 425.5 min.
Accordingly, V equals 169.3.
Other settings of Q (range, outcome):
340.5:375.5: 173.6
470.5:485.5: 134.5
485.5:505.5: 174.3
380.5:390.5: 176.2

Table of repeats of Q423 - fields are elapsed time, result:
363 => 178.9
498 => 181.5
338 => 175.3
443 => 152.1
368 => 174.8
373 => 178.4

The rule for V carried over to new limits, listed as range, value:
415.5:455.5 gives 77.3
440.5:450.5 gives 122.9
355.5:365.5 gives 173.7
